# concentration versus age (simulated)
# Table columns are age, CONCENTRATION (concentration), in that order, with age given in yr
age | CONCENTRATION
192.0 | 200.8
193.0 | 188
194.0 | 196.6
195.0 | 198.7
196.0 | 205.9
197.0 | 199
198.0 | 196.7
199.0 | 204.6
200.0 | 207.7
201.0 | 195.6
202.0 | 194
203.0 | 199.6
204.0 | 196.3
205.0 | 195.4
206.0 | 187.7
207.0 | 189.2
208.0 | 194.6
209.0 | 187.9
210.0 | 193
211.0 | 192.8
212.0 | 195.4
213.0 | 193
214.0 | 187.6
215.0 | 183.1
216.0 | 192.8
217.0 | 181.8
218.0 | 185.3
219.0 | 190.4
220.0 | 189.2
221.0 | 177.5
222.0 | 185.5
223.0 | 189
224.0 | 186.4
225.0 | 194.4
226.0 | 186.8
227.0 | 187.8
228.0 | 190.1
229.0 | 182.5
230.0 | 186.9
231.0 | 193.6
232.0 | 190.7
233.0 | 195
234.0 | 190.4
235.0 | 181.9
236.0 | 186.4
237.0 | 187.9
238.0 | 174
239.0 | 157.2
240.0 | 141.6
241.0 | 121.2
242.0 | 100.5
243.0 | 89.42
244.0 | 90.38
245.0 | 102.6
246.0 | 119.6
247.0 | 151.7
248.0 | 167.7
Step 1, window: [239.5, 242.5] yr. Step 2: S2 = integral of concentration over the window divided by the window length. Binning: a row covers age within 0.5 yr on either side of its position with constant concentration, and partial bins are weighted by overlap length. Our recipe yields 121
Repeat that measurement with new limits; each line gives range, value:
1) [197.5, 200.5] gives 203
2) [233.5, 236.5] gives 186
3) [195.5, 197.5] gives 202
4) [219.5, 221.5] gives 183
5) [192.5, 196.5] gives 197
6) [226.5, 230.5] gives 187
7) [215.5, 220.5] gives 188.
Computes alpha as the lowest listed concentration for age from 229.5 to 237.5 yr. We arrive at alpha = 181.9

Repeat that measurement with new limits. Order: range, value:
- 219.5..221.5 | 177.5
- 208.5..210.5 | 187.9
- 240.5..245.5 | 89.42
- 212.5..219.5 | 181.8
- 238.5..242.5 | 100.5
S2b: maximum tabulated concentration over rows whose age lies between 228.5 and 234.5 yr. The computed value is 195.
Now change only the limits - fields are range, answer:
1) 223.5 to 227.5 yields 194.4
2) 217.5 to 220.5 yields 190.4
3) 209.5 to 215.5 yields 195.4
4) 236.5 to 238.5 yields 187.9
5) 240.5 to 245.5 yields 121.2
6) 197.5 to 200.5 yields 207.7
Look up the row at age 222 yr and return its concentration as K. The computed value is 185.5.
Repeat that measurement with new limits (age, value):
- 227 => 187.8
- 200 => 207.7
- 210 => 193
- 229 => 182.5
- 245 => 102.6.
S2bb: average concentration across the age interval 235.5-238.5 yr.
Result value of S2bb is 183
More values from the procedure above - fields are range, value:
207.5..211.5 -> 192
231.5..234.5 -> 192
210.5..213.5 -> 194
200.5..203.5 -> 196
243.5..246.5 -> 104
